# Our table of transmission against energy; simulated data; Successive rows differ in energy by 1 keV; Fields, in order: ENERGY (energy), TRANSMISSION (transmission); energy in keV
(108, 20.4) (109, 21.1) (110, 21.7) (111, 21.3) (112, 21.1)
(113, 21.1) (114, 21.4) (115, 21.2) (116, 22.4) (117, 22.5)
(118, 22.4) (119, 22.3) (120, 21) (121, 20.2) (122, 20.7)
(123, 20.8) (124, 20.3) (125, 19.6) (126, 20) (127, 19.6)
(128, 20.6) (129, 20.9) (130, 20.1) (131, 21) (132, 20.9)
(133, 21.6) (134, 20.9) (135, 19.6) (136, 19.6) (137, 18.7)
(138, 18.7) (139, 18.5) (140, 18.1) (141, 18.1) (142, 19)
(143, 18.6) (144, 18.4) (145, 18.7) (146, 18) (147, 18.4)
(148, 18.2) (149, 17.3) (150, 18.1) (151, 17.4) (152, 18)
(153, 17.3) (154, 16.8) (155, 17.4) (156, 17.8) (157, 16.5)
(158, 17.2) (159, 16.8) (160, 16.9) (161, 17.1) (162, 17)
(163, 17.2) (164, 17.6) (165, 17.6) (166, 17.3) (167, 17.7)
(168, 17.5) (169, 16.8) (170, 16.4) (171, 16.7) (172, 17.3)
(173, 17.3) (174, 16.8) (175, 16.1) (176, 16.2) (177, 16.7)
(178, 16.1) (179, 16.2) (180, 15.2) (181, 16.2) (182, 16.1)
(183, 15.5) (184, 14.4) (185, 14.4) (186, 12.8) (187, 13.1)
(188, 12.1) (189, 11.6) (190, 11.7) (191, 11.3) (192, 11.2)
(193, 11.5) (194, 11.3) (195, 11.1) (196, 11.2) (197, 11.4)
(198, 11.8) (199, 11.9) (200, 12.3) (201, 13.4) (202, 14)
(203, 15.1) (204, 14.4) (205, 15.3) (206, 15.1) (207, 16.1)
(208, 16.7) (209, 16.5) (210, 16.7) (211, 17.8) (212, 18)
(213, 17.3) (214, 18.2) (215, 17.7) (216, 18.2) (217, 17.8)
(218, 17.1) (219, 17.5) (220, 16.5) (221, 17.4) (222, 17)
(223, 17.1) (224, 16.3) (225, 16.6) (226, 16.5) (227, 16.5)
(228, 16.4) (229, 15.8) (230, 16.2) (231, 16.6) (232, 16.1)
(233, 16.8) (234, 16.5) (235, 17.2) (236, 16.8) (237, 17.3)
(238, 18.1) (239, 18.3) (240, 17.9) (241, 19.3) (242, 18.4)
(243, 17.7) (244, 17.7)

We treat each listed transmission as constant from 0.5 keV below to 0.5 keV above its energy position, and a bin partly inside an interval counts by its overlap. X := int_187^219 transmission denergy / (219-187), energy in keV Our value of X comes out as 14.4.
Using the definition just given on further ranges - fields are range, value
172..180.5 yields 16.4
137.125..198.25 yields 16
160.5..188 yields 16.2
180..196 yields 13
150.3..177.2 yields 17.1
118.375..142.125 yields 20.1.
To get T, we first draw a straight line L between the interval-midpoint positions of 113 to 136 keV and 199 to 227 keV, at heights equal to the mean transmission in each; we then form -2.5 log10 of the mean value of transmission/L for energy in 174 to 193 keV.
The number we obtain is 0.24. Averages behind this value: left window 20.9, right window 16.3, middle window 14.3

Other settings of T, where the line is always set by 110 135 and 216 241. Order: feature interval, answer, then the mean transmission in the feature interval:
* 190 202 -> 0.47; 11.8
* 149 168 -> 0.14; 17.3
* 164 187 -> 0.17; 16.2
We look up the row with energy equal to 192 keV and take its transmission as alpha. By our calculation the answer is 11.2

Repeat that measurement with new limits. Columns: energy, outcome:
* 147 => 18.4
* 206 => 15.1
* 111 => 21.3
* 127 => 19.6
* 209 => 16.5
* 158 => 17.2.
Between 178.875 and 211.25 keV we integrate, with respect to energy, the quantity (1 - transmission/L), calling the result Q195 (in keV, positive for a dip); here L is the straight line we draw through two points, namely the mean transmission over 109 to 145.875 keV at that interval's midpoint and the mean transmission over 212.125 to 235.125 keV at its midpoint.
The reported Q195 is 7.6 keV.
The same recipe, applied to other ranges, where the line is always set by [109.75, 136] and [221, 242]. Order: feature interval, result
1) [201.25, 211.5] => 1.3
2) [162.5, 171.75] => 1.0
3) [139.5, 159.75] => 2.2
